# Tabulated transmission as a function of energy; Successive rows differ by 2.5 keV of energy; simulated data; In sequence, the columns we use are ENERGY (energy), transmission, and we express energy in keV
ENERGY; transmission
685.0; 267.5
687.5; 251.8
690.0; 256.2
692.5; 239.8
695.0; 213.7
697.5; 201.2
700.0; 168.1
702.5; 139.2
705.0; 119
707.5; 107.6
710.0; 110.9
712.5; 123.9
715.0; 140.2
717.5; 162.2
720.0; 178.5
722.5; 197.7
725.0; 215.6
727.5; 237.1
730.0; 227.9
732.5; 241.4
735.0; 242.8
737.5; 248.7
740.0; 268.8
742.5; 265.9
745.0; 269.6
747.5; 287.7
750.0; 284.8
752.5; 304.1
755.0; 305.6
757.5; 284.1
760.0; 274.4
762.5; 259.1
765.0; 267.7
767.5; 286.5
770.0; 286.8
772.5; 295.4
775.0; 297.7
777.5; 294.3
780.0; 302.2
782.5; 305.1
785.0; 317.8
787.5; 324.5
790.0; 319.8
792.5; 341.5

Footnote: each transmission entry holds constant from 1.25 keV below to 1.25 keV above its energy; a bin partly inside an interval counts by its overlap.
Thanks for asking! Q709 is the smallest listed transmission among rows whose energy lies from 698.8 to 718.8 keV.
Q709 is 107.6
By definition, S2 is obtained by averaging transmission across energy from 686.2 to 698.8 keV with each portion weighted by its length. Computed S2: 232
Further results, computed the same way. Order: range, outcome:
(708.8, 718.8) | 135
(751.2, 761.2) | 292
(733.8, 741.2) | 253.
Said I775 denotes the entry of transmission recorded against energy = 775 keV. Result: 297.7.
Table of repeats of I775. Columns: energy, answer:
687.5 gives 251.8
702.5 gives 139.2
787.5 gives 324.5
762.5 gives 259.1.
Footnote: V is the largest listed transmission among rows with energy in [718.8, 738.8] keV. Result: 248.7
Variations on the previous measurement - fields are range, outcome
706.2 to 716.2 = 140.2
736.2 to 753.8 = 304.1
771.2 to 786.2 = 317.8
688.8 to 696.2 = 256.2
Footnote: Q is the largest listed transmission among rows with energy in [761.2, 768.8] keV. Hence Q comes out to 286.5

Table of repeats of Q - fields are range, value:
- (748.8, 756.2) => 305.6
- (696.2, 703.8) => 201.2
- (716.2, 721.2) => 178.5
